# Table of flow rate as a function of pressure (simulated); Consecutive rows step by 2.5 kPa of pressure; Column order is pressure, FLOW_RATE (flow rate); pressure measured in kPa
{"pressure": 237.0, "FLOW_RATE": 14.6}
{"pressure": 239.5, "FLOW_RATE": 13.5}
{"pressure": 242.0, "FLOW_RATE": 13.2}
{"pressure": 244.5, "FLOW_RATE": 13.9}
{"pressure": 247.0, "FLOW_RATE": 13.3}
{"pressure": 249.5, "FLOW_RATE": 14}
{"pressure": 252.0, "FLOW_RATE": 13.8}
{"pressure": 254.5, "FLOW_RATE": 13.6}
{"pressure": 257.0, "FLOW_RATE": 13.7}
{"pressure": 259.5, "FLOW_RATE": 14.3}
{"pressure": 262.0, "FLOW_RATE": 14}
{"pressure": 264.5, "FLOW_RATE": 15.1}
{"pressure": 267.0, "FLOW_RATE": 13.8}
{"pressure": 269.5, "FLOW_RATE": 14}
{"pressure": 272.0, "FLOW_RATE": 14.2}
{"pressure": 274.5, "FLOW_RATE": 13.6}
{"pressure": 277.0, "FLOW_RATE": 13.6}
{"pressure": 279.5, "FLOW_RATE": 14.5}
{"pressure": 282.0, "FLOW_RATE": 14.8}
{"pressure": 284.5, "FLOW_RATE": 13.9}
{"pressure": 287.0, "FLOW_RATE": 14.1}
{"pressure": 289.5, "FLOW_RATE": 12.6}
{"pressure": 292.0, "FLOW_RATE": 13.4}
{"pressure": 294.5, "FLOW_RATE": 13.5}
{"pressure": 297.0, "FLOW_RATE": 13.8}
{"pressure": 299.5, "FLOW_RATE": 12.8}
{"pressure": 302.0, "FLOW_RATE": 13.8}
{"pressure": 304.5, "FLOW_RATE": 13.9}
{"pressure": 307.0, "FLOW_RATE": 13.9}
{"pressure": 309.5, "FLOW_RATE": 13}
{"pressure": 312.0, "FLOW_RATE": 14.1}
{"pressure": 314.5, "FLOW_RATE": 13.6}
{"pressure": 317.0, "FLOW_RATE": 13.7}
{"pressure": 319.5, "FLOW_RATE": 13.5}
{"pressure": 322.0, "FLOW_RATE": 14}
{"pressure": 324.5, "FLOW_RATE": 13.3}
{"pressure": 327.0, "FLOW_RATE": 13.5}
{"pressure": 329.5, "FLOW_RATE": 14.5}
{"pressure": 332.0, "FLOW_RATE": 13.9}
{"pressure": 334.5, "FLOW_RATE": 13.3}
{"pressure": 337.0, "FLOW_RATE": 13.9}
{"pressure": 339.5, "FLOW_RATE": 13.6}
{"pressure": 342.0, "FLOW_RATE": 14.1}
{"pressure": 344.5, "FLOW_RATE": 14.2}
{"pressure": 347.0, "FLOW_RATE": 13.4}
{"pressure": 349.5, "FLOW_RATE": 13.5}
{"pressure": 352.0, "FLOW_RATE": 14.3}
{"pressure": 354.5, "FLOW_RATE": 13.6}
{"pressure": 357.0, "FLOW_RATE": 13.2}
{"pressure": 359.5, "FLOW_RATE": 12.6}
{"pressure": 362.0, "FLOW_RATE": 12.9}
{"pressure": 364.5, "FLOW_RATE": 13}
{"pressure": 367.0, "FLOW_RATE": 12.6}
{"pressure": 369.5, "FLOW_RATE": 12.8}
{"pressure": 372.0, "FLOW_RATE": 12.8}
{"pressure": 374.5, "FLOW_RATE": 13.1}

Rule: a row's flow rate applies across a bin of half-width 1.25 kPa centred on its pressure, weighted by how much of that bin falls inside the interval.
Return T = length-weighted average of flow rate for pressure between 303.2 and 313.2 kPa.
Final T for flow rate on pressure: 13.7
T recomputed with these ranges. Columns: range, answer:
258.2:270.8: 14.2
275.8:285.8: 14.2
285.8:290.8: 13.3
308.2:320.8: 13.6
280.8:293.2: 13.8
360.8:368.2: 12.8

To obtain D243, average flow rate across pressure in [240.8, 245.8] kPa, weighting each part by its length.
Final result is 13.6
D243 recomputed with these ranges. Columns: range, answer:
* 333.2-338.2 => 13.6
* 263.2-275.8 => 14.1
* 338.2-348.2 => 13.8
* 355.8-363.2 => 12.9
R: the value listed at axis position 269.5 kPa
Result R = 14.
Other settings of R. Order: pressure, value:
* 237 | 14.6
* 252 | 13.8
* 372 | 12.8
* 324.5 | 13.3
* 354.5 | 13.6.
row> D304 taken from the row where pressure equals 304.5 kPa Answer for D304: 13.9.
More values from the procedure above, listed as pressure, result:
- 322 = 14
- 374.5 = 13.1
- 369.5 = 12.8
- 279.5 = 14.5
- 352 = 14.3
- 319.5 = 13.5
